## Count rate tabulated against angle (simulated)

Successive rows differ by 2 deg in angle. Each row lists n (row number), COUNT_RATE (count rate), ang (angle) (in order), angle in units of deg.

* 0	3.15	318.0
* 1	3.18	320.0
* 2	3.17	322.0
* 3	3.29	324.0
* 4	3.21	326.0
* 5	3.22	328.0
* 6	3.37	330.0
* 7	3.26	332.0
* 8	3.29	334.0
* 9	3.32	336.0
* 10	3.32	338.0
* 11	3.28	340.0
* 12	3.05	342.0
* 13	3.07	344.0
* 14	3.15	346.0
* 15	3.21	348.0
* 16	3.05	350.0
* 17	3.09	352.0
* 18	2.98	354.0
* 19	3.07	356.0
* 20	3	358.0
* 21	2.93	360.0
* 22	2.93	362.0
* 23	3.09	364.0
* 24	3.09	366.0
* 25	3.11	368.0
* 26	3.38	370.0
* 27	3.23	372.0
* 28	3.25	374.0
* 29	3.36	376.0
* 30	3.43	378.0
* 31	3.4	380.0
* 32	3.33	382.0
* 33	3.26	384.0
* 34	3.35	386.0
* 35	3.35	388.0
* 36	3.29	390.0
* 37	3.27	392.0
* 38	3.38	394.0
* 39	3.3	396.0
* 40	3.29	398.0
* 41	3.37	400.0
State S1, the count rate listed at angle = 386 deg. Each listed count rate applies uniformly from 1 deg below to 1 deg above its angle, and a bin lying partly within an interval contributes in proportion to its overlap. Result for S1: 3.35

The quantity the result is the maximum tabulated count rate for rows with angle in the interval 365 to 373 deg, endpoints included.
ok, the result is 3.38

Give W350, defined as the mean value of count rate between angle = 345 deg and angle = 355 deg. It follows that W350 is 3.1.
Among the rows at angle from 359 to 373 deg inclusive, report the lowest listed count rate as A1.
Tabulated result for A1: 2.93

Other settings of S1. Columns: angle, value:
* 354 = 2.98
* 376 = 3.36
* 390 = 3.29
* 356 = 3.07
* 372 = 3.23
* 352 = 3.09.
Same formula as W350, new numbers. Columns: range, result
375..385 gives 3.36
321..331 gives 3.25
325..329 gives 3.21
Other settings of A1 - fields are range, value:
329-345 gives 3.05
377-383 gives 3.33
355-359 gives 3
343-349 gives 3.07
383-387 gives 3.26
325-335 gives 3.21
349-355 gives 2.98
